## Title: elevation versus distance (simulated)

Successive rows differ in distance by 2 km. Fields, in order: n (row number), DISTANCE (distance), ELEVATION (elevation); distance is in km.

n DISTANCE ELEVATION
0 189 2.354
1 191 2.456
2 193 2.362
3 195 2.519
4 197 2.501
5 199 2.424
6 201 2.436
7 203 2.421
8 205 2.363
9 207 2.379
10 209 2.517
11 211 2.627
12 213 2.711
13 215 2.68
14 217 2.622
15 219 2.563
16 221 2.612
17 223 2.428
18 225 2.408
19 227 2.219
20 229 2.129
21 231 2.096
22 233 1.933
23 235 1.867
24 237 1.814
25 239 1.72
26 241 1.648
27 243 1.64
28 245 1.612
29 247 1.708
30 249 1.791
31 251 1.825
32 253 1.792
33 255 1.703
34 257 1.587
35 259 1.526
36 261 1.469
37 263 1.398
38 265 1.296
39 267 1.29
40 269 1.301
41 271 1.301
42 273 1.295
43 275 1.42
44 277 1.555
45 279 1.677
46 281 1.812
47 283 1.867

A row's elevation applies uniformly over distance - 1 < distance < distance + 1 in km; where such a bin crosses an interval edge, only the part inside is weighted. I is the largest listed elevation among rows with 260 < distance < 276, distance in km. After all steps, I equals 1.469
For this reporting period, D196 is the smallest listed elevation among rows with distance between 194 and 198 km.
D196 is 2.501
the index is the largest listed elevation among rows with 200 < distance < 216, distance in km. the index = 2.711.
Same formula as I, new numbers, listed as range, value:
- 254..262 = 1.703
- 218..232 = 2.612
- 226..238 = 2.219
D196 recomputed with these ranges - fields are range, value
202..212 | 2.363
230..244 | 1.64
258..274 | 1.29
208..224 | 2.428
